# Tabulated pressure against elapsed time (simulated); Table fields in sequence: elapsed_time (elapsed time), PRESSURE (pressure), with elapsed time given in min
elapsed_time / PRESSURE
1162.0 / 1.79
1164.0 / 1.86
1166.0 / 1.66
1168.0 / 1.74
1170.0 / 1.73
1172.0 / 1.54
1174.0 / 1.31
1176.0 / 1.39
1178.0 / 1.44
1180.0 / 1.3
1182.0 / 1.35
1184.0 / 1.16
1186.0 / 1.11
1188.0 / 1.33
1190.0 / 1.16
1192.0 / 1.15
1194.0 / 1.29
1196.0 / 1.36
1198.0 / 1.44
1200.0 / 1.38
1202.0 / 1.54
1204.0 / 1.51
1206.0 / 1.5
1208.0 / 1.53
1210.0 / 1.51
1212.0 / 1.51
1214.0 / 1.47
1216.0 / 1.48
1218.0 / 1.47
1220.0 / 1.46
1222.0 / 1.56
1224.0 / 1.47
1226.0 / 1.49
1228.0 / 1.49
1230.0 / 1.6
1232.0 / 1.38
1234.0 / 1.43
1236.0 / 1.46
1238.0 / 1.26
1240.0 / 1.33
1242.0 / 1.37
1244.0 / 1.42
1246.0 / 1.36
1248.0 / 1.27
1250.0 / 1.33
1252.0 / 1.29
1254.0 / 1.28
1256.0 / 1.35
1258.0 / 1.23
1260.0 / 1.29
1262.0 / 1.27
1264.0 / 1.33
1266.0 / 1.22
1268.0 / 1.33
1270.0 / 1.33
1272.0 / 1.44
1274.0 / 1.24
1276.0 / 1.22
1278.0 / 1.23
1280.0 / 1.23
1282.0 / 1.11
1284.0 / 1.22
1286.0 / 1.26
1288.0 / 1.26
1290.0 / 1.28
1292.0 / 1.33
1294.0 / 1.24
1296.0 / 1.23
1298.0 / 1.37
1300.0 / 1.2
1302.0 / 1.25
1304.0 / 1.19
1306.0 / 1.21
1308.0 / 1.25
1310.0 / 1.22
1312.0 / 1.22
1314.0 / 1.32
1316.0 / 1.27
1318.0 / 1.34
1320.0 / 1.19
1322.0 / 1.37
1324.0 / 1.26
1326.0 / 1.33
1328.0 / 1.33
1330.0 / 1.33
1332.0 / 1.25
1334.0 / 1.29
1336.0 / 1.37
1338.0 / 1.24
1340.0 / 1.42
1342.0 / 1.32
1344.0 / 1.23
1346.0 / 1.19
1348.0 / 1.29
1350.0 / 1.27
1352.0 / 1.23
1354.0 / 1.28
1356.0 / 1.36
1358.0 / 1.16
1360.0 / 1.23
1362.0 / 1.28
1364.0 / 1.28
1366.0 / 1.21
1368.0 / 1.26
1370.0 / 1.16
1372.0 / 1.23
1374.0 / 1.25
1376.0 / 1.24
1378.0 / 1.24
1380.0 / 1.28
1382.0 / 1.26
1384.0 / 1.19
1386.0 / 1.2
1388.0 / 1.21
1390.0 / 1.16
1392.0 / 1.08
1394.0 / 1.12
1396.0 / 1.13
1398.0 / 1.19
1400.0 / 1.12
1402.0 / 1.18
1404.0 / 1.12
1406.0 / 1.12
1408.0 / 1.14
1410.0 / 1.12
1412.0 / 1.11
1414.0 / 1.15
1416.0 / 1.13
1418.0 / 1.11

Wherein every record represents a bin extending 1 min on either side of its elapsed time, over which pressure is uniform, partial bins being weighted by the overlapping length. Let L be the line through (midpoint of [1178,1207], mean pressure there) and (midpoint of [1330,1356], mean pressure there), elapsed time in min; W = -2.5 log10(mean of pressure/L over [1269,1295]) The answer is 0.04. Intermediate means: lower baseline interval 1.33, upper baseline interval 1.29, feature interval 1.26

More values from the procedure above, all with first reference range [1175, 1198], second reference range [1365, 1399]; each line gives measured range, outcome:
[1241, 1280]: -0.043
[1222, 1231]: -0.196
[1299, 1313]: 0.011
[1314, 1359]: -0.059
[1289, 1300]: -0.038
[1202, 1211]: -0.188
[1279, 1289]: 0.023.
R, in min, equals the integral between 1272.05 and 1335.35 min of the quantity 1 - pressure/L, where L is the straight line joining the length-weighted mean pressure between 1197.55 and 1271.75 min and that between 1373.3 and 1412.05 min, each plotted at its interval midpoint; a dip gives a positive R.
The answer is 1.9 min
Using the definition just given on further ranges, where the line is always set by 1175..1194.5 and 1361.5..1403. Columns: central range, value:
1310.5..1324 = -0.6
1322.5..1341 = -1.5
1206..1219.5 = -2.5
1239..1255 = -1.1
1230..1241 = -1.2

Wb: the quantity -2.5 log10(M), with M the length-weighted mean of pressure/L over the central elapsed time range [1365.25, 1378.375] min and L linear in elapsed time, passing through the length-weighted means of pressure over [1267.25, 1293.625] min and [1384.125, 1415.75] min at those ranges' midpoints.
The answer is -0.05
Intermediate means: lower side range 1.27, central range 1.23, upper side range 1.14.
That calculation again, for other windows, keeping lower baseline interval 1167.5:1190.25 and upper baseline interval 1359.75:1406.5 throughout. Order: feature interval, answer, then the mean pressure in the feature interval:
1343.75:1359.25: -0.02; 1.25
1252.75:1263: 0.02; 1.28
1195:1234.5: -0.10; 1.48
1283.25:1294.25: 0.01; 1.27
